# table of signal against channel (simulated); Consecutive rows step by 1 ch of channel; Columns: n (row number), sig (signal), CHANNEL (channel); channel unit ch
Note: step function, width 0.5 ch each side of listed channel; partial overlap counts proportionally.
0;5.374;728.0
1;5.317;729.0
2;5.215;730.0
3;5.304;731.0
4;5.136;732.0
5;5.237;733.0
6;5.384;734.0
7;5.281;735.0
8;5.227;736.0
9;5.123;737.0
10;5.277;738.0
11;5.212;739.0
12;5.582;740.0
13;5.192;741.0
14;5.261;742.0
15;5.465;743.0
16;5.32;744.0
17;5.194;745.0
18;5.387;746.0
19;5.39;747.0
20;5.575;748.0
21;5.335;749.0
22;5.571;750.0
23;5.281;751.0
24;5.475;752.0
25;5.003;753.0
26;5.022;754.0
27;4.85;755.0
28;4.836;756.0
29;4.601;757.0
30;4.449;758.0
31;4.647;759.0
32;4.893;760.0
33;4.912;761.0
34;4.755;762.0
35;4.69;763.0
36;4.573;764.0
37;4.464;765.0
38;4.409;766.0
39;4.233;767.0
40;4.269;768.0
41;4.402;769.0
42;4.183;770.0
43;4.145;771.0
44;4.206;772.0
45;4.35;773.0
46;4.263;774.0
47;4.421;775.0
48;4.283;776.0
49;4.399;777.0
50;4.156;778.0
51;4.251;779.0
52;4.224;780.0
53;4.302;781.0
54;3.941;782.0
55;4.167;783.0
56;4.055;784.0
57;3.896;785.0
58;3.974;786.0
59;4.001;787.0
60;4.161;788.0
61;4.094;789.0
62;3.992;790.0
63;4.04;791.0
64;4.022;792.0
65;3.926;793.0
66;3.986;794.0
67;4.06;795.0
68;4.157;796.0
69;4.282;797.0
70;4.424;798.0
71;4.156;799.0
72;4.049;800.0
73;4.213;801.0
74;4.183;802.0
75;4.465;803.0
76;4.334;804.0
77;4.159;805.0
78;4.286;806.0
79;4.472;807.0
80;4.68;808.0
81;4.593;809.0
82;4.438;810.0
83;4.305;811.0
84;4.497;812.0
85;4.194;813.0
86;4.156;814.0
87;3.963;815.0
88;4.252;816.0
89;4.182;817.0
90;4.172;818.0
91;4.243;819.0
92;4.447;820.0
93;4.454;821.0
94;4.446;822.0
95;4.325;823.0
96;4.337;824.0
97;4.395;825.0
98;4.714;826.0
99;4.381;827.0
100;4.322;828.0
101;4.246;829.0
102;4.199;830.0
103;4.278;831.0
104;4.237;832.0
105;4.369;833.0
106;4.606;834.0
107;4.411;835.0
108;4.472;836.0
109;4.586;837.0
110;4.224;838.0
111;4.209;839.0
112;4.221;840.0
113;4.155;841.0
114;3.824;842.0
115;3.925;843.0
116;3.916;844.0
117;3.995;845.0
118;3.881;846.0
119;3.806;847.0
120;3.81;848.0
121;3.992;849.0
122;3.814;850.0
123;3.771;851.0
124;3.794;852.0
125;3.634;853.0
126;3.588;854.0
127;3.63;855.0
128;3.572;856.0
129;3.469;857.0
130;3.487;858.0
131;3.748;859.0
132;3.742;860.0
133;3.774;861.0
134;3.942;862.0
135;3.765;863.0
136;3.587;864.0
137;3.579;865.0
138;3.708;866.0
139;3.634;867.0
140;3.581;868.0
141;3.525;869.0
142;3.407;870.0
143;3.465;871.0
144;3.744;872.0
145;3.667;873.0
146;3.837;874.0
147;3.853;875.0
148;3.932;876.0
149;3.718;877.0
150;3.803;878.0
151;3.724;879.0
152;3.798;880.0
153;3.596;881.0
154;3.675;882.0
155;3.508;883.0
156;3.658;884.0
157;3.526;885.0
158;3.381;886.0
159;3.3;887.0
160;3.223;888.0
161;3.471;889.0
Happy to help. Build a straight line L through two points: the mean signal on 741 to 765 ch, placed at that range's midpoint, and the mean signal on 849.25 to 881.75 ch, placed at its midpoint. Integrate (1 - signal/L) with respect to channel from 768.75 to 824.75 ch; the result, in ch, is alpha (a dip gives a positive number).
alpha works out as 3.5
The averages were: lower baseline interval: 5.05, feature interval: 4.23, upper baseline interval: 3.69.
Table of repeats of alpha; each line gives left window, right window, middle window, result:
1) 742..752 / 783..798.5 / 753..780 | 1.7 ch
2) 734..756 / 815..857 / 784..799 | 2.0 ch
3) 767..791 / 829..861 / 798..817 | -1.0 ch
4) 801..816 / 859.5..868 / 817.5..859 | -1.1 ch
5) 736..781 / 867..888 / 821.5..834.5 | -0.8 ch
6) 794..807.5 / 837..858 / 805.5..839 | -2.4 ch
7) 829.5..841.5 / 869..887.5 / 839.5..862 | 1.6 ch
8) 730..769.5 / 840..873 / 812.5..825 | -0.2 ch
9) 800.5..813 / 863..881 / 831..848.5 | -0.6 ch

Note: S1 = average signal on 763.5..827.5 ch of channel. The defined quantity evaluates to 4.25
